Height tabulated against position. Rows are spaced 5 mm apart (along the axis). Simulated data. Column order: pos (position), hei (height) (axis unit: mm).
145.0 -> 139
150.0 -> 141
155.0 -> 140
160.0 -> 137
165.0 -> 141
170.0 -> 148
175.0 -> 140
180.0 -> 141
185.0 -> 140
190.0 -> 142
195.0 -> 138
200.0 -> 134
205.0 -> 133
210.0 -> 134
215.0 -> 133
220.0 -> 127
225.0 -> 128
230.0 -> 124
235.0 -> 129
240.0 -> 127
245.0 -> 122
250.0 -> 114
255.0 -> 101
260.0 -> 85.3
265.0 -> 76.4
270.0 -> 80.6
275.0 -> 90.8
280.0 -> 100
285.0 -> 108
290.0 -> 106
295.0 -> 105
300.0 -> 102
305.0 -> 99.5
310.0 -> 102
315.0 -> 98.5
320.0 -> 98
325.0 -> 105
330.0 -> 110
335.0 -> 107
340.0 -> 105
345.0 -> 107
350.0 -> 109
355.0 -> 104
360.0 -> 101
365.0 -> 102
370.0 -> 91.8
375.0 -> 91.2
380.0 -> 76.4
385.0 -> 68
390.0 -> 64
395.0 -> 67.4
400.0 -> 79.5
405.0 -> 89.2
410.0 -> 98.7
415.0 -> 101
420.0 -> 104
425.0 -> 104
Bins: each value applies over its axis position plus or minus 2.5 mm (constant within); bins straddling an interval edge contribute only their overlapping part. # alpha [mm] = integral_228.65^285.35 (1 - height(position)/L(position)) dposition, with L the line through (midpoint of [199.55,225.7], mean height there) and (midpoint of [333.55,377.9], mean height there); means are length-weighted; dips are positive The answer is 8.5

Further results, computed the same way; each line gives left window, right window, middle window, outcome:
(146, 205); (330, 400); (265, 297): 4.6 mm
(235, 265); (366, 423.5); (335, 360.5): -3.5 mm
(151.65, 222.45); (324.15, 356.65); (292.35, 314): 2.4 mm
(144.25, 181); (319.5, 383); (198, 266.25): 3.6 mm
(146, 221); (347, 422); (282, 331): 2.4 mm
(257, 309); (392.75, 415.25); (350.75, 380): -2.5 mm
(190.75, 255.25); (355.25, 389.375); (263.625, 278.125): 3.9 mm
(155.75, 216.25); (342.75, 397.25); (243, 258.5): 1.4 mm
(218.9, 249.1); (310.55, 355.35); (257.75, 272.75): 4.8 mm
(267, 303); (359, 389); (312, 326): -0.9 mm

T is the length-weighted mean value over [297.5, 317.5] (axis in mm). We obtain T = 100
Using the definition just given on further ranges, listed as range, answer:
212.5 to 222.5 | 130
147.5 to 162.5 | 139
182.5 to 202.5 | 138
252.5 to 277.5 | 86.8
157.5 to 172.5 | 142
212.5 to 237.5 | 128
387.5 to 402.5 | 70.3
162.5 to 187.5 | 142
